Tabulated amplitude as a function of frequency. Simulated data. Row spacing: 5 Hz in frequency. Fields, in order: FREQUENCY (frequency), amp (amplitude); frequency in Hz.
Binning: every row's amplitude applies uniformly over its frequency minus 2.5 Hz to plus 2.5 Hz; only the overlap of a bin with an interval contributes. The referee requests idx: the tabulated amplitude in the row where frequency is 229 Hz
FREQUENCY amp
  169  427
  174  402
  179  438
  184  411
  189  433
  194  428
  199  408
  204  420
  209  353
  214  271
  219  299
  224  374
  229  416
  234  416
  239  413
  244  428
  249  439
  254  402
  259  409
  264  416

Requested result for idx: 416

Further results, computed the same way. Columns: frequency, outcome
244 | 428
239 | 413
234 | 416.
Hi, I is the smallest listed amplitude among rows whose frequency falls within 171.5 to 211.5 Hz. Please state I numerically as 353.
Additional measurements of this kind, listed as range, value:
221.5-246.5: 374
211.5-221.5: 271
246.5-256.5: 402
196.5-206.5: 408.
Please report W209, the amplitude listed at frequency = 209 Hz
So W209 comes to 353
